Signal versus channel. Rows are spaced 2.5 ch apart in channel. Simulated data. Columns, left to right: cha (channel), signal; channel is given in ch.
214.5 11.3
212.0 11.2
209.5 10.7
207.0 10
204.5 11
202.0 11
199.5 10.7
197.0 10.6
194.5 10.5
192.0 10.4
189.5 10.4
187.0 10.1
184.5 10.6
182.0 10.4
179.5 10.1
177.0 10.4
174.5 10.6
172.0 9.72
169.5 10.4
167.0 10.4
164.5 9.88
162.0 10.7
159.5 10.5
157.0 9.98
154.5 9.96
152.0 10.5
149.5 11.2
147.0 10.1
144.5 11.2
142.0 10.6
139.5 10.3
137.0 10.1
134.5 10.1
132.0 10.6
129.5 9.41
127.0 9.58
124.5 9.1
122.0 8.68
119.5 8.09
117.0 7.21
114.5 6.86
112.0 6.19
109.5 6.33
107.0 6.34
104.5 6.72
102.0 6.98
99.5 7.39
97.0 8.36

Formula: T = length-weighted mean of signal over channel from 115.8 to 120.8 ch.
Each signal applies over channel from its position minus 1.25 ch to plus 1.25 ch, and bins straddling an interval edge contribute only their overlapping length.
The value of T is 7.66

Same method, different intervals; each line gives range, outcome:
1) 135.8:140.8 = 10.2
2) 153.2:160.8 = 10.2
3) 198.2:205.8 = 10.9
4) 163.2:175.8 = 10.2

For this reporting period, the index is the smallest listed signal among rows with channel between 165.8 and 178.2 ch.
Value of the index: 9.72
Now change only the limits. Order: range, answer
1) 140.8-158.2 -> 9.96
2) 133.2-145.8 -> 10.1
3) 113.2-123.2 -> 6.86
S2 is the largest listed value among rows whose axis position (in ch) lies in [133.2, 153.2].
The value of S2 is 11.2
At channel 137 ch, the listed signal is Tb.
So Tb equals 10.1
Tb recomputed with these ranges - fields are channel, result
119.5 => 8.09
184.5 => 10.6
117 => 7.21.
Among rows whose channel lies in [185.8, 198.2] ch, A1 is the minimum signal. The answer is 10.1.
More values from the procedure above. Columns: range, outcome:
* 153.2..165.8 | 9.88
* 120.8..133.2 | 8.68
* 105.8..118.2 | 6.19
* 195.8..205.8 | 10.6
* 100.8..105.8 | 6.72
